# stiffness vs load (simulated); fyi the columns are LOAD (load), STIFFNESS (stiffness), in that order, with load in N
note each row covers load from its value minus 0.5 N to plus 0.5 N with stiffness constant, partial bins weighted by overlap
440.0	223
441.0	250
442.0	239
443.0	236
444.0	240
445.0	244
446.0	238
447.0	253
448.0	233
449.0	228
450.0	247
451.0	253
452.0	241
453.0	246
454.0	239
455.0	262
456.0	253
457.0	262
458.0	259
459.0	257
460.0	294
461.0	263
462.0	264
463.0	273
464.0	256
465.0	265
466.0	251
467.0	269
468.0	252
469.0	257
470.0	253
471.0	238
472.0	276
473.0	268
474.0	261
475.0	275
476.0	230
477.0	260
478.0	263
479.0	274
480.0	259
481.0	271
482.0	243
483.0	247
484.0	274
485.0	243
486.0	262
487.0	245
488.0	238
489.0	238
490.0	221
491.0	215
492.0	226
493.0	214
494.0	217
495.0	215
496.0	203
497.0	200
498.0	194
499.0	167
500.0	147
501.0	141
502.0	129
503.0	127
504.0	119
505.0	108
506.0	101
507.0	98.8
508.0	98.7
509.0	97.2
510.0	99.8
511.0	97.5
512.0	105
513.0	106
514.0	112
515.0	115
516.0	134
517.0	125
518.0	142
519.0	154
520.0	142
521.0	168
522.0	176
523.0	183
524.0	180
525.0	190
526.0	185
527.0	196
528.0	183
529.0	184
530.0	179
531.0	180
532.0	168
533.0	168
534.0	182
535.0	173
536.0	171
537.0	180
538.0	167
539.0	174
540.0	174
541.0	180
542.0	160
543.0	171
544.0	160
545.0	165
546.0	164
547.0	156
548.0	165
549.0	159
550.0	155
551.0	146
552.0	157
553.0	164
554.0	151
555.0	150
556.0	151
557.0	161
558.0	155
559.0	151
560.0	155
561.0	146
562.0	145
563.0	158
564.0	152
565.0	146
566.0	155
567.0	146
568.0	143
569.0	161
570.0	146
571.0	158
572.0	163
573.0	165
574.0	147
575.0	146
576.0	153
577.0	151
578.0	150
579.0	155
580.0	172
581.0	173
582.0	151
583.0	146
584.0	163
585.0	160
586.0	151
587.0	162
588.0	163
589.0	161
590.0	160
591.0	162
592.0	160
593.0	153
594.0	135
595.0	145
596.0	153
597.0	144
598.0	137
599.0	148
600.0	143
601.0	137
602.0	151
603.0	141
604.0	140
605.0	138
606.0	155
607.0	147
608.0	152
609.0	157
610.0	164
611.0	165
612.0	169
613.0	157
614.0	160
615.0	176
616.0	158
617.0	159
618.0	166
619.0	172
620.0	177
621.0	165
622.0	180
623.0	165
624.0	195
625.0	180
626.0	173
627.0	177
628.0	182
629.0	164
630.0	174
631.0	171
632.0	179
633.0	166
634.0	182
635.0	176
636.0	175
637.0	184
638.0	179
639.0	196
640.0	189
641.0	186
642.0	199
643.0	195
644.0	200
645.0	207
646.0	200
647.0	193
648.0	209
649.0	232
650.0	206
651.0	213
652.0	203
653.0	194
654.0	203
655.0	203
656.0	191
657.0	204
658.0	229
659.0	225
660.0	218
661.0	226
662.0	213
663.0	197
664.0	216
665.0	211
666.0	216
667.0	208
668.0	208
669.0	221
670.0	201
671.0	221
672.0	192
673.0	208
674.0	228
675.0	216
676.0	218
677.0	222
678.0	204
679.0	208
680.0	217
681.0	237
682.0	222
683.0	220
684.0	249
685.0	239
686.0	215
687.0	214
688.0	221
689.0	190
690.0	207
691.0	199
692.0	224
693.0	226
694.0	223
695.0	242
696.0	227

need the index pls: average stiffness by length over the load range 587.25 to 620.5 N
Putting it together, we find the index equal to 155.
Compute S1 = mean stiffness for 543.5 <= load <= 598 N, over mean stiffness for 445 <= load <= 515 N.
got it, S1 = 0.7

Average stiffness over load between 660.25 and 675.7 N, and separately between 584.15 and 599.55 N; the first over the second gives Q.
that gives 1.39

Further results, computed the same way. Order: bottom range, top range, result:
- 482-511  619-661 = 1.06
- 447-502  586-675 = 0.75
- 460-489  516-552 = 0.65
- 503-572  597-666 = 1.19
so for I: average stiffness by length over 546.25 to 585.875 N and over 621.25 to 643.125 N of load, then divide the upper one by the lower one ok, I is 1.2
